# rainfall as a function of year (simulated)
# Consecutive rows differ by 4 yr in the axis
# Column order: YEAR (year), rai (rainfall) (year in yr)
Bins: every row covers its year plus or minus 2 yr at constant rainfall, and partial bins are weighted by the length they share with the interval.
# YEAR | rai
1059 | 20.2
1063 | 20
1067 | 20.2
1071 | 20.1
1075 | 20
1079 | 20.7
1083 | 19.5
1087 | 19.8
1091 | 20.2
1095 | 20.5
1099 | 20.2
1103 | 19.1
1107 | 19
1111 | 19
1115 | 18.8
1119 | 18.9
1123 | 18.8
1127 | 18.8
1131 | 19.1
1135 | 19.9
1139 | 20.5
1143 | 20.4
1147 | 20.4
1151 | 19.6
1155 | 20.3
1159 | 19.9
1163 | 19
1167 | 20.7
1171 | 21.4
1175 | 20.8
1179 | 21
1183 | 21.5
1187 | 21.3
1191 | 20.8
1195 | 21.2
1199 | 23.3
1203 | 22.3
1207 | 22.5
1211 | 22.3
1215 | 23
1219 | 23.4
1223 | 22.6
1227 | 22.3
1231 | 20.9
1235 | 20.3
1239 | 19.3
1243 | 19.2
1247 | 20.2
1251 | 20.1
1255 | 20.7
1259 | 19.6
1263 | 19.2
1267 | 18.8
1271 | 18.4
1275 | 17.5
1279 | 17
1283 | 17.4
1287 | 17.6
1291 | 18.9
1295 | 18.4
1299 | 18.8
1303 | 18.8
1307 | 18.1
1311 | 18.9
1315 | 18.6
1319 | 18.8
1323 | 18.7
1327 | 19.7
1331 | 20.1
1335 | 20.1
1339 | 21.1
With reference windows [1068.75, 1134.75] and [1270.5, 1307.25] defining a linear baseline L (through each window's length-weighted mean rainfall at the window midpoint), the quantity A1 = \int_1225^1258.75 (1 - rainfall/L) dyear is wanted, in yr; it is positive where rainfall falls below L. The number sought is -3.5 yr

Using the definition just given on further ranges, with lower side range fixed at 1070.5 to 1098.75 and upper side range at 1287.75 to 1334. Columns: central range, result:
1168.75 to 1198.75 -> -2.6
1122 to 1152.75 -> 0.2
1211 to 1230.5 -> -3.3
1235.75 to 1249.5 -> -0.3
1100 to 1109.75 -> 0.4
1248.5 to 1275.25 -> -0.2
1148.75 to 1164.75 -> 0.0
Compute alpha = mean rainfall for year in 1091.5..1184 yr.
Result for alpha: 19.9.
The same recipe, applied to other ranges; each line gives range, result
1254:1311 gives 18.5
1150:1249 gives 21.2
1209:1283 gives 20.2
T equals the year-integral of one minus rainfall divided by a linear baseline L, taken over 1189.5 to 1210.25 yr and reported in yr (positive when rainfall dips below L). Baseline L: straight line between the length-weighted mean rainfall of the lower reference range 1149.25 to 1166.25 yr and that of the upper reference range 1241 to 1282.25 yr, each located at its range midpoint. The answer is -2.77 yr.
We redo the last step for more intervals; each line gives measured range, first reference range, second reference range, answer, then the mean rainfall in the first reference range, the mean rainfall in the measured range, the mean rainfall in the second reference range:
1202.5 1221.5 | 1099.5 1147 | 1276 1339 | -3.66 yr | 19.4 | 22.7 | 18.7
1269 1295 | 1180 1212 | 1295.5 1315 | 1.97 yr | 21.9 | 17.8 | 18.6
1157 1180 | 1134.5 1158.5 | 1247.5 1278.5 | -0.53 yr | 20.2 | 20.4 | 19.1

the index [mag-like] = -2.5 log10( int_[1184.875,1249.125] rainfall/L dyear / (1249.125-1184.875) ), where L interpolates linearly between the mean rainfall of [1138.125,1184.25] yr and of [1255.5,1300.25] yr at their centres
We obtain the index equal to -0.11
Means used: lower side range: 20.4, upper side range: 18.4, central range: 21.6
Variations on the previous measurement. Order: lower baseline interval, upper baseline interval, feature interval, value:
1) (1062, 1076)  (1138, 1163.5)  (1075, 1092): 0.002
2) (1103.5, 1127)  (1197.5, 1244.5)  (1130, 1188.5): -0.016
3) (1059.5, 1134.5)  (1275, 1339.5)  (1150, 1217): -0.108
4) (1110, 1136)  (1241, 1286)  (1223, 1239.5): -0.116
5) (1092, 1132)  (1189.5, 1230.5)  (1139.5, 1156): 0.009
